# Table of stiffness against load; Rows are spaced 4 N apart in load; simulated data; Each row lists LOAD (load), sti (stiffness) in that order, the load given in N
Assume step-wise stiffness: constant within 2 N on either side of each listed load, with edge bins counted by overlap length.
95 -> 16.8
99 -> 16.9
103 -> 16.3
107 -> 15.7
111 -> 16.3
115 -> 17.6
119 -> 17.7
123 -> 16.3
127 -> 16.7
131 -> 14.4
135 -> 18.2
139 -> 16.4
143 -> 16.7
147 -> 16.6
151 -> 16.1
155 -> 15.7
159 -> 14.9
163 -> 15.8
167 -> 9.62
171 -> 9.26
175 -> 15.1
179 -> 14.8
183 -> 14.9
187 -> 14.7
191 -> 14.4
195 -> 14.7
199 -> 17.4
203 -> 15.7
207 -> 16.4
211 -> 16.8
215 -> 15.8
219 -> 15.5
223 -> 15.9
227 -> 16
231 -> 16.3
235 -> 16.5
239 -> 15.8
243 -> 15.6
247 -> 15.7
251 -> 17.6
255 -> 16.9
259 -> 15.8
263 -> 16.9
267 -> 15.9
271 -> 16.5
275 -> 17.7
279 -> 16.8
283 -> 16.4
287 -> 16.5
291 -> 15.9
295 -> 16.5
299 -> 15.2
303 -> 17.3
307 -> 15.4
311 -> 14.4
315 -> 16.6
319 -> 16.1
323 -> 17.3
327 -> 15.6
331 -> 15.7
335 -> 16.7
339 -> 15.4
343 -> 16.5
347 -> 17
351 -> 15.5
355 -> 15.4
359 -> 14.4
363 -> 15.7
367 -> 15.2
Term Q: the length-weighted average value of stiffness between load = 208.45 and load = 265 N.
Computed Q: 16.2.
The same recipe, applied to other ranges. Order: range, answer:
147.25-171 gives 14.1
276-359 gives 16.1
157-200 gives 14.1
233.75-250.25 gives 16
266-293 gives 16.6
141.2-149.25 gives 16.6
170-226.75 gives 15.2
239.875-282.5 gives 16.5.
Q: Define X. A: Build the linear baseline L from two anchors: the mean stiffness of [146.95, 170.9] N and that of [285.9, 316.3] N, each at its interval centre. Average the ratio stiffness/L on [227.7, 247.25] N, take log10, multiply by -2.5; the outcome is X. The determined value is -0.06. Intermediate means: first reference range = 14.2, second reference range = 15.9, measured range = 16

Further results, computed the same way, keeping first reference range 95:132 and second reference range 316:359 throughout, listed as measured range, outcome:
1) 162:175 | 0.359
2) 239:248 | 0.038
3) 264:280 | -0.036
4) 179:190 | 0.112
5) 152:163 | 0.065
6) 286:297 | -0.009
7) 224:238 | 0.004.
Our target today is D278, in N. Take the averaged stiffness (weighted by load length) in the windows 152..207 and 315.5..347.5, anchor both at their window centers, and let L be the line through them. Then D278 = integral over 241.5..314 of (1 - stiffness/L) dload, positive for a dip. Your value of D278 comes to -3.0 N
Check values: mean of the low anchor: 14.5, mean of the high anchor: 16.3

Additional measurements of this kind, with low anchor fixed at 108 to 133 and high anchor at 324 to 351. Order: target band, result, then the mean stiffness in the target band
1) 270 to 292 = -0.6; 16.7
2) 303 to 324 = 0.2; 16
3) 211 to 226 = 0.4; 15.9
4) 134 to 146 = -0.4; 17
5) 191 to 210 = 0.5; 15.9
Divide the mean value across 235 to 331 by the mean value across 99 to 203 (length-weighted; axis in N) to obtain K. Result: 1.05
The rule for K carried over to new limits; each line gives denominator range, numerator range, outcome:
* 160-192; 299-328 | 1.18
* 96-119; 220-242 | 0.96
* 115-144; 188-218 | 0.95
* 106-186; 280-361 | 1.04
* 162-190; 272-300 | 1.23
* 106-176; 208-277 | 1.05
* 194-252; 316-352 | 1.01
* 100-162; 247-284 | 1.02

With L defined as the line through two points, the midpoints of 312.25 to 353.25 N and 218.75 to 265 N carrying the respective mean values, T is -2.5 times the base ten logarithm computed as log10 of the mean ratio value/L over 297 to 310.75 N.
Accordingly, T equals 0.03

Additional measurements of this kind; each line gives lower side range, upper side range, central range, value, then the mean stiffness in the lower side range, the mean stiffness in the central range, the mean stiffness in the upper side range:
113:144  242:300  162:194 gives 0.224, 16.8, 13.5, 16.4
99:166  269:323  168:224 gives 0.089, 16.3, 15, 16.3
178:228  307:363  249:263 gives -0.071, 15.6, 16.8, 15.9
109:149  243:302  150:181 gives 0.199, 16.7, 13.8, 16.4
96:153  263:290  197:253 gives 0.026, 16.6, 16.2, 16.6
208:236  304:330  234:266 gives -0.018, 16.1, 16.3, 15.9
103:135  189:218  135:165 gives 0.006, 16.5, 16.2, 15.9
